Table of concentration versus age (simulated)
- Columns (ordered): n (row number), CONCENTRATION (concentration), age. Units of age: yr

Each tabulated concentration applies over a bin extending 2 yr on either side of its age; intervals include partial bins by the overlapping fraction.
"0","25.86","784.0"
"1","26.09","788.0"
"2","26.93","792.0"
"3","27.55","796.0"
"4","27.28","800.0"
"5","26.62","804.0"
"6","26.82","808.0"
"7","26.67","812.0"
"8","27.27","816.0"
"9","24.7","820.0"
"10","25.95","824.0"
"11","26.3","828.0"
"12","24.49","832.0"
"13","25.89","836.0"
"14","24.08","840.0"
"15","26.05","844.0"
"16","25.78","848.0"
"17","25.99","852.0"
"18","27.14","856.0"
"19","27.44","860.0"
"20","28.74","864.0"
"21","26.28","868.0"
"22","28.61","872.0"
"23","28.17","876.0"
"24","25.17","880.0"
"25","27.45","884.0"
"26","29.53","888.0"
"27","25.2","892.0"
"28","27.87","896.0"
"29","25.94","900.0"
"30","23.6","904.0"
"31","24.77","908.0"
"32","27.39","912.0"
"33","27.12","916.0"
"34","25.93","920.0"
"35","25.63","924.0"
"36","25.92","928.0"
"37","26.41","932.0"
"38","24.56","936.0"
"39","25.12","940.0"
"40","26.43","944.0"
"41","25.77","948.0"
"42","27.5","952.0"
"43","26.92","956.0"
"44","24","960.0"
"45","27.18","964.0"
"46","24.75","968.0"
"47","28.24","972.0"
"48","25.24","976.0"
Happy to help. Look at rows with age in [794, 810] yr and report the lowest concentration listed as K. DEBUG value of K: 26.62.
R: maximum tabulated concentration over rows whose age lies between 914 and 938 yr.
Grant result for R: 27.12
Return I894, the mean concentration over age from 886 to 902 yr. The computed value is 27.1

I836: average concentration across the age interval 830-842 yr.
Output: 24.8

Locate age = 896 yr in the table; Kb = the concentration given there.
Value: 27.87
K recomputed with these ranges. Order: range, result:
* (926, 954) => 24.56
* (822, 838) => 24.49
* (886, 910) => 23.6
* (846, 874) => 25.78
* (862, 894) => 25.17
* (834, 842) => 24.08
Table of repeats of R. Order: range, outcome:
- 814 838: 27.27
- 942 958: 27.5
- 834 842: 25.89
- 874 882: 28.17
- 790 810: 27.55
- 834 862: 27.44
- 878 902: 29.53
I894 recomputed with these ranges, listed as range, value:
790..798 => 27.2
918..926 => 25.8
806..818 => 26.9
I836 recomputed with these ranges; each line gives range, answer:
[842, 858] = 26.2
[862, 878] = 27.9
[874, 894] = 27.1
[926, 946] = 25.7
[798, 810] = 26.9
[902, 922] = 25.8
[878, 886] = 26.3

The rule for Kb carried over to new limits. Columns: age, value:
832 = 24.49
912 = 27.39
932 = 26.41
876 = 28.17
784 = 25.86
